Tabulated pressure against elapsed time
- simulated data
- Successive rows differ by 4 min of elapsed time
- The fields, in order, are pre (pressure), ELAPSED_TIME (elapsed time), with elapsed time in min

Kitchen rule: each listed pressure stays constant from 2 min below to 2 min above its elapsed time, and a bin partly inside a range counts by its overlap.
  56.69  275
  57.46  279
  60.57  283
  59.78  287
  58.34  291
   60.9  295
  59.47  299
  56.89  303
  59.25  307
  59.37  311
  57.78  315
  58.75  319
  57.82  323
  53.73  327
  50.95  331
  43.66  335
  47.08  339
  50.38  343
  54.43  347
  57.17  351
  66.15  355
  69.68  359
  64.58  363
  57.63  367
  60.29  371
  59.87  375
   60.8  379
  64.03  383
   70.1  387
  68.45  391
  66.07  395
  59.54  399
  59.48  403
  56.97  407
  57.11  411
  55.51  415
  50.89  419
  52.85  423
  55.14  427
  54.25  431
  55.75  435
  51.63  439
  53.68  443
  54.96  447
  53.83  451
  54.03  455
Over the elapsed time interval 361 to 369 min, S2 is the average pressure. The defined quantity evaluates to 61.1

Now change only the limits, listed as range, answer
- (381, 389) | 67.1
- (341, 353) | 54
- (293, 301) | 60.2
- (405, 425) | 54.7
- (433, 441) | 53.7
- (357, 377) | 62.4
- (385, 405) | 64.7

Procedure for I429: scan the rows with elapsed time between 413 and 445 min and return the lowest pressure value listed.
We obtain 50.89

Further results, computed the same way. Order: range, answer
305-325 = 57.78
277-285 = 57.46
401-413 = 56.97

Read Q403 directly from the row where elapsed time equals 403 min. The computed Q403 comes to 59.48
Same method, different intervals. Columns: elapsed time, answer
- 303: 56.89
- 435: 55.75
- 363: 64.58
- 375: 59.87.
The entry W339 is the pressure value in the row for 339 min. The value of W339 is 47.08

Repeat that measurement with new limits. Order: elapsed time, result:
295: 60.9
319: 58.75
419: 50.89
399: 59.54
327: 53.73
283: 60.57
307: 59.25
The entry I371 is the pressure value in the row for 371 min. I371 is 60.29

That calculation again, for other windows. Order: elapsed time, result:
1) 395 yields 66.07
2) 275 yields 56.69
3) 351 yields 57.17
